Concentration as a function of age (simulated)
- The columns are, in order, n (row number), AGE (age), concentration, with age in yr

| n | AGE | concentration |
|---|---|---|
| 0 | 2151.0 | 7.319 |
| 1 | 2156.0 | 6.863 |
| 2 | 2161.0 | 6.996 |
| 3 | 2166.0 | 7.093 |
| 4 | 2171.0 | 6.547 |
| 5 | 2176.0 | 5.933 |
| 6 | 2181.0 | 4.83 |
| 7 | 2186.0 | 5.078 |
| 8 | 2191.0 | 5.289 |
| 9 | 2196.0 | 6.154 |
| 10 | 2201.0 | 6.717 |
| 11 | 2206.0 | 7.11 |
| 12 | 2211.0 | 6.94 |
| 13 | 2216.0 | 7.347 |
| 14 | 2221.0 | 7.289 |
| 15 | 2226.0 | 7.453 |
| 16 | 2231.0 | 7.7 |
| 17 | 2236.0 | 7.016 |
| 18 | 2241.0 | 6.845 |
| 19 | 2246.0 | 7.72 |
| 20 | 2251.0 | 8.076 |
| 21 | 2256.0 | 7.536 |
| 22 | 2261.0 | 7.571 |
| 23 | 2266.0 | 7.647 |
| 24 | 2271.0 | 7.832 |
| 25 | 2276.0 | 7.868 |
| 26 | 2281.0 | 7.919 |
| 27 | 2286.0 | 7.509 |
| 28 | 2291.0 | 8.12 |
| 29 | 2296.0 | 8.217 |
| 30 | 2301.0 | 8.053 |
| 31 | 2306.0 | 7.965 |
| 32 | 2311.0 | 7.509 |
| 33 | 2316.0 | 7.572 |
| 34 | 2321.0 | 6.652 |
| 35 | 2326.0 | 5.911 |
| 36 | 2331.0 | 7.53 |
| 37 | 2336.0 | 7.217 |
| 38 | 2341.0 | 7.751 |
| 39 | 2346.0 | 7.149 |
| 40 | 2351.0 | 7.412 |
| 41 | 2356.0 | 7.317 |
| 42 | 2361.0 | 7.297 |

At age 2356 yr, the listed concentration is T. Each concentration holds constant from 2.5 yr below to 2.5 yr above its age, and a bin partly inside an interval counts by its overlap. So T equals 7.317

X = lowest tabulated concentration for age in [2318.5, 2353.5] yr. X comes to 5.911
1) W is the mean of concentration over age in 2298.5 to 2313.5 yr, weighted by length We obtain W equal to 7.84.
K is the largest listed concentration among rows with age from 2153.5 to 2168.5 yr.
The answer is 7.093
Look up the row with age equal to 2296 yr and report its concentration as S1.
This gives 8.217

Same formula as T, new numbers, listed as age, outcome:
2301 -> 8.053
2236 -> 7.016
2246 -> 7.72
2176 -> 5.933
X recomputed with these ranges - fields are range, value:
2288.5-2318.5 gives 7.509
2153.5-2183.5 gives 4.83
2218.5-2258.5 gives 6.845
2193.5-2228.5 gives 6.154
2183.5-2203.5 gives 5.078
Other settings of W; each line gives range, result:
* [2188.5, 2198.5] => 5.72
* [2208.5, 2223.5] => 7.19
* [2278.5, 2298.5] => 7.94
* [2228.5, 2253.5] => 7.47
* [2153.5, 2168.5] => 6.98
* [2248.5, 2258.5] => 7.81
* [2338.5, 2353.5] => 7.44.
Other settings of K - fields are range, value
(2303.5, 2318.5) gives 7.965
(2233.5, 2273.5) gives 8.076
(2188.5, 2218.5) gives 7.347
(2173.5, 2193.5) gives 5.933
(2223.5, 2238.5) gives 7.7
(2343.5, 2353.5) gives 7.412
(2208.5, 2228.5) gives 7.453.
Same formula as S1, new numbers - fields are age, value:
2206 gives 7.11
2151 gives 7.319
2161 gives 6.996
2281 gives 7.919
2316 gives 7.572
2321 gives 6.652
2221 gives 7.289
